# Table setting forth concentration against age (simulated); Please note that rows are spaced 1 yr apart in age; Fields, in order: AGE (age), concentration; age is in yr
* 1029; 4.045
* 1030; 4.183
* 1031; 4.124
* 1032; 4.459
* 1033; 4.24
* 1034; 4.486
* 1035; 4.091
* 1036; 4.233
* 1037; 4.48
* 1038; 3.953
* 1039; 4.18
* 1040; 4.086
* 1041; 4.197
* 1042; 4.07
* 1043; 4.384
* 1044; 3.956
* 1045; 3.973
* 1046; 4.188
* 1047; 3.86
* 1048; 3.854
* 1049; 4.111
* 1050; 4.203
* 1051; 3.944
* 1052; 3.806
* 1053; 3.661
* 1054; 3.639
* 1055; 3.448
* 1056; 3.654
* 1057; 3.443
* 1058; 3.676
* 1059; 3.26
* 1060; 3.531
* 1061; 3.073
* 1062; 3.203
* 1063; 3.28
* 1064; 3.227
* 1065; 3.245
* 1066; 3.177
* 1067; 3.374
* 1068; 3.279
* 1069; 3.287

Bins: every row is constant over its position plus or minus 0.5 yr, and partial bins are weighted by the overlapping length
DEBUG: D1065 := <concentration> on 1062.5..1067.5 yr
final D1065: 3.26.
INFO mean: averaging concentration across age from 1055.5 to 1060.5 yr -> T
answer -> 3.51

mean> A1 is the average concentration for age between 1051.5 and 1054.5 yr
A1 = 3.7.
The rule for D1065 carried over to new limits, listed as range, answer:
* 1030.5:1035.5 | 4.28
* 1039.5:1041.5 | 4.14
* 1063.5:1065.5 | 3.24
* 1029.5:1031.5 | 4.15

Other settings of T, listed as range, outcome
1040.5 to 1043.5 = 4.22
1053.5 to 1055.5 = 3.54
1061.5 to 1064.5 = 3.24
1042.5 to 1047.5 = 4.07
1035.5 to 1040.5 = 4.19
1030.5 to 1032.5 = 4.29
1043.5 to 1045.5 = 3.96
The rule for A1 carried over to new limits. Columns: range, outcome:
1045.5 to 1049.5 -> 4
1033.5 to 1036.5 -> 4.27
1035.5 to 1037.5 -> 4.36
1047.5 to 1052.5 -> 3.98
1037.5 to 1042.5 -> 4.1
